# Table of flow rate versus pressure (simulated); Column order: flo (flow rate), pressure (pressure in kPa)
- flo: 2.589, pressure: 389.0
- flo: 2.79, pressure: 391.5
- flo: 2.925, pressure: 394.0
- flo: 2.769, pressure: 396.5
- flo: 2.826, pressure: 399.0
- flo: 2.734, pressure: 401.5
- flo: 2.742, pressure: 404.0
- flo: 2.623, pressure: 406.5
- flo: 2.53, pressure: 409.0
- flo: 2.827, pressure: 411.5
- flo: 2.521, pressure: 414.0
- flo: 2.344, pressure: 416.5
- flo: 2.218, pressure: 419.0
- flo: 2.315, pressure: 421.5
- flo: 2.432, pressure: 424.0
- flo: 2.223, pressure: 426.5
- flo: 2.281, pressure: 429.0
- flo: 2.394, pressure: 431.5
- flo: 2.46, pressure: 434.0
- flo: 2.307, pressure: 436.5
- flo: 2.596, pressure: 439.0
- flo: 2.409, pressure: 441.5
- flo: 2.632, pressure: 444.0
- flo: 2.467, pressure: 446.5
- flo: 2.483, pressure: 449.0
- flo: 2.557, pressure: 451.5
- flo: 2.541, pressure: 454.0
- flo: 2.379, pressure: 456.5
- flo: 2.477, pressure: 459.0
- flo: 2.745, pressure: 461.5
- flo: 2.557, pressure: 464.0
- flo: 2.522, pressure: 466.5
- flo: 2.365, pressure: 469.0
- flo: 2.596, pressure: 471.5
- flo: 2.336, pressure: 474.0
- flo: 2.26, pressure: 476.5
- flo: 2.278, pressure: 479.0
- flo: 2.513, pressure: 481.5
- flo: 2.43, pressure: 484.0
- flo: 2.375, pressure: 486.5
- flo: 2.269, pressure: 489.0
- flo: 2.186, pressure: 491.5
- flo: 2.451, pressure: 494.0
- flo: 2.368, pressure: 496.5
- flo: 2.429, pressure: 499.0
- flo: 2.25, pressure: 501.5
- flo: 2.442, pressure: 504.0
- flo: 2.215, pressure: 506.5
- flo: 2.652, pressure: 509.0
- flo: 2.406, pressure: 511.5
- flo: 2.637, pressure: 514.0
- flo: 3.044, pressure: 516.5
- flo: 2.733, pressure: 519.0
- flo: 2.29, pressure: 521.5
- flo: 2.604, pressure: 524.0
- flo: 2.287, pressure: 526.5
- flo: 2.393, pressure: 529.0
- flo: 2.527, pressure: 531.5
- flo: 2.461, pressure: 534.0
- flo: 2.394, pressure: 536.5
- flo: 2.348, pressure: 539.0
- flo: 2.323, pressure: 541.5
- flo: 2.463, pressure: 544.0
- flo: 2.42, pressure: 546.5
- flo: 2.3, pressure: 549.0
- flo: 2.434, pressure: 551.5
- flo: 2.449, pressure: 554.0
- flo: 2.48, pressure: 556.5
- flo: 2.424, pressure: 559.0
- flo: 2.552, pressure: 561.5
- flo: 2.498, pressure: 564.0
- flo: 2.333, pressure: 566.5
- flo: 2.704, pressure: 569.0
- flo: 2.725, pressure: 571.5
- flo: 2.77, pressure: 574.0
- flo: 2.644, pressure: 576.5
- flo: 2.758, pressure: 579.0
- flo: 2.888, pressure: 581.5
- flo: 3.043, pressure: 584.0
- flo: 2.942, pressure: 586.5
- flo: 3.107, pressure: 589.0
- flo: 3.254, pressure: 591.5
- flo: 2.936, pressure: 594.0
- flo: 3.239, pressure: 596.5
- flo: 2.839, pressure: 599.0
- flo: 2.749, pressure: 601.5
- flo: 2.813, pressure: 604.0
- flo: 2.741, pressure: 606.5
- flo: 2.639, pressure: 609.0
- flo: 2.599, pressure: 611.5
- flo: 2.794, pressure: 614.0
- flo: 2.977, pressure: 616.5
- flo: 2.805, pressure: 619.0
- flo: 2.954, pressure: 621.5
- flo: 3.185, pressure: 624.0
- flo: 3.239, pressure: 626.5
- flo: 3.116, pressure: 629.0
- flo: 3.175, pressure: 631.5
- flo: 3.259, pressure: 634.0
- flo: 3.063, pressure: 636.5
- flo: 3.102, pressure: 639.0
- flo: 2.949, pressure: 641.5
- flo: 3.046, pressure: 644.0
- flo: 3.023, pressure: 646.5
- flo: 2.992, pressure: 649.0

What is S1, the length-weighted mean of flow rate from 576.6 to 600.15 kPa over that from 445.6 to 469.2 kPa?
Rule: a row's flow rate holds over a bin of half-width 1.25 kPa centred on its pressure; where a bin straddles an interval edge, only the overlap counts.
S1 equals 1.19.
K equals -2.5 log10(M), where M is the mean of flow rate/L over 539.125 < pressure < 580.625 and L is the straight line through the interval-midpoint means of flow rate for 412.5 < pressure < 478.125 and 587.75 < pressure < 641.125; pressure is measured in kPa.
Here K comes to 0.12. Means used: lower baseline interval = 2.44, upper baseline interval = 2.98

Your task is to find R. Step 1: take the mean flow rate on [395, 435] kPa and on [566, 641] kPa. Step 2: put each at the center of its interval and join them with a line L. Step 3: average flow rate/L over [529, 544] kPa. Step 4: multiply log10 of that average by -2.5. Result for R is 0.15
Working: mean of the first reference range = 2.52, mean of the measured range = 2.41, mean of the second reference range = 2.92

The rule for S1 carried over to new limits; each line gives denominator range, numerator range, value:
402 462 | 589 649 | 1.20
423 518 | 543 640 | 1.15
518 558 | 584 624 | 1.20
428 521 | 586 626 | 1.19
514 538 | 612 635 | 1.20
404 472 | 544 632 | 1.12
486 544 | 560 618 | 1.15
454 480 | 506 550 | 1.01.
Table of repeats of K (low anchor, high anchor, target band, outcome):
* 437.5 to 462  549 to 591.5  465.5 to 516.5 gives 0.07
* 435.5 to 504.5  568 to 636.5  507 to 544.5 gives 0.06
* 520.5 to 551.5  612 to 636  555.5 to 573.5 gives 0.03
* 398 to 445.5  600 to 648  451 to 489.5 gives 0.07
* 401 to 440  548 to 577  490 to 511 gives 0.06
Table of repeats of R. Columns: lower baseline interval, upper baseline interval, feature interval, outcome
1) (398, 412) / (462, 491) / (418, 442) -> 0.10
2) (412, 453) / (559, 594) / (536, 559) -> 0.13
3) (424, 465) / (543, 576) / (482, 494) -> 0.06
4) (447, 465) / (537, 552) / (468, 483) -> 0.05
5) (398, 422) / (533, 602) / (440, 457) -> 0.04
